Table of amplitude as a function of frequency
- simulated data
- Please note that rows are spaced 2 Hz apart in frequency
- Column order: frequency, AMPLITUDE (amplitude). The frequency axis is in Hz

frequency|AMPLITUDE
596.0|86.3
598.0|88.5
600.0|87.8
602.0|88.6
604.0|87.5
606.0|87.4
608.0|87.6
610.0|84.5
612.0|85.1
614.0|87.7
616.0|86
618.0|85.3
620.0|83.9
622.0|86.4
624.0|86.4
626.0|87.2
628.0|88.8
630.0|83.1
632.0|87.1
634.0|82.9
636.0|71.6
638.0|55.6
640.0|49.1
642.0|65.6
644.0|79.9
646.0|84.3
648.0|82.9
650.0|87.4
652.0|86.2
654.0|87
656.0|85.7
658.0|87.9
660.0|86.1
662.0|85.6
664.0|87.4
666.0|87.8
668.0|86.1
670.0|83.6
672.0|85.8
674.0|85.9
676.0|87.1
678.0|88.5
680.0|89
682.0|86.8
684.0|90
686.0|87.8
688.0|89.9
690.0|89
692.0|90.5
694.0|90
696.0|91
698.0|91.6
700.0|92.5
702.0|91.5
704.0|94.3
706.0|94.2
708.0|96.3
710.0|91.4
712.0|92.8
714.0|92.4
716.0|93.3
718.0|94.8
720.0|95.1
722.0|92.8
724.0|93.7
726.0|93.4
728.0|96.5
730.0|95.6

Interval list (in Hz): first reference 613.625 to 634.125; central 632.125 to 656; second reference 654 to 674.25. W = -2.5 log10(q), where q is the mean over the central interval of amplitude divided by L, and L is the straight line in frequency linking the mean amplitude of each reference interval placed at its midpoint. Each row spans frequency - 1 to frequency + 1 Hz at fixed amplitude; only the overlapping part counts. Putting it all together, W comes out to 0.13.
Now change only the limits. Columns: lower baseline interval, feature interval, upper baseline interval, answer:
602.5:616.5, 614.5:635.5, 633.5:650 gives -0.077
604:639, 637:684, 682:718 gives 0.067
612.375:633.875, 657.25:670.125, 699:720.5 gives 0.037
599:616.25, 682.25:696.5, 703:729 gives 0.032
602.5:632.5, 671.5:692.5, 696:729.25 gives 0.036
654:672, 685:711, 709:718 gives -0.009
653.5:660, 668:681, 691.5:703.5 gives 0.026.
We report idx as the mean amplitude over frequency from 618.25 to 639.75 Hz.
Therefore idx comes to 80.3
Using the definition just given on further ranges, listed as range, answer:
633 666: 79.3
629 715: 85.6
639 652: 75.7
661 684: 86.8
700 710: 93.7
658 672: 86.2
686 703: 90.6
